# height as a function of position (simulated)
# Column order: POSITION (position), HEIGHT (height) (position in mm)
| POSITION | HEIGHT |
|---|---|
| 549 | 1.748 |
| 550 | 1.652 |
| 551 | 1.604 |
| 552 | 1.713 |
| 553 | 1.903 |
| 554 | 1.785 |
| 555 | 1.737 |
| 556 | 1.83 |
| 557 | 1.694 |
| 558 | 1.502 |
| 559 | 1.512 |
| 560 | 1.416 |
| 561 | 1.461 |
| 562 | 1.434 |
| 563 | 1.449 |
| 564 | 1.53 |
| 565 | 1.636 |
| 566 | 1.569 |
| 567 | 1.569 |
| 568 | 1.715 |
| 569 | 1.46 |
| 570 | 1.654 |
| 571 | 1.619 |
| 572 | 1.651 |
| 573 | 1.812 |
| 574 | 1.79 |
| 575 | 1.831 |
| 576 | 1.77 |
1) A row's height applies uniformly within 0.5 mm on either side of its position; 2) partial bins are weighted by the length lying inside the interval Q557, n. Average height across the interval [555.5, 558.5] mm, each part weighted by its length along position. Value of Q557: 1.68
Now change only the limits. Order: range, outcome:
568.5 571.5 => 1.58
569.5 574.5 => 1.71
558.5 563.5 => 1.45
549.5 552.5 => 1.66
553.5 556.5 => 1.78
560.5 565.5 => 1.5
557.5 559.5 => 1.51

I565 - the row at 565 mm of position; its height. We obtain 1.636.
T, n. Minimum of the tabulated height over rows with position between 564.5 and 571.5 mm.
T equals 1.46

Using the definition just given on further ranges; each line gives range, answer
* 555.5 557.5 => 1.694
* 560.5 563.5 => 1.434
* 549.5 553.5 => 1.604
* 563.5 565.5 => 1.53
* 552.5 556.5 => 1.737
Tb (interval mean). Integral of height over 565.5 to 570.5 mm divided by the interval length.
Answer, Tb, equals 1.59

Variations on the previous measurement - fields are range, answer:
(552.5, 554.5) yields 1.84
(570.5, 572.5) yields 1.64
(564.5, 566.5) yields 1.6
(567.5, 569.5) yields 1.59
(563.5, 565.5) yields 1.58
